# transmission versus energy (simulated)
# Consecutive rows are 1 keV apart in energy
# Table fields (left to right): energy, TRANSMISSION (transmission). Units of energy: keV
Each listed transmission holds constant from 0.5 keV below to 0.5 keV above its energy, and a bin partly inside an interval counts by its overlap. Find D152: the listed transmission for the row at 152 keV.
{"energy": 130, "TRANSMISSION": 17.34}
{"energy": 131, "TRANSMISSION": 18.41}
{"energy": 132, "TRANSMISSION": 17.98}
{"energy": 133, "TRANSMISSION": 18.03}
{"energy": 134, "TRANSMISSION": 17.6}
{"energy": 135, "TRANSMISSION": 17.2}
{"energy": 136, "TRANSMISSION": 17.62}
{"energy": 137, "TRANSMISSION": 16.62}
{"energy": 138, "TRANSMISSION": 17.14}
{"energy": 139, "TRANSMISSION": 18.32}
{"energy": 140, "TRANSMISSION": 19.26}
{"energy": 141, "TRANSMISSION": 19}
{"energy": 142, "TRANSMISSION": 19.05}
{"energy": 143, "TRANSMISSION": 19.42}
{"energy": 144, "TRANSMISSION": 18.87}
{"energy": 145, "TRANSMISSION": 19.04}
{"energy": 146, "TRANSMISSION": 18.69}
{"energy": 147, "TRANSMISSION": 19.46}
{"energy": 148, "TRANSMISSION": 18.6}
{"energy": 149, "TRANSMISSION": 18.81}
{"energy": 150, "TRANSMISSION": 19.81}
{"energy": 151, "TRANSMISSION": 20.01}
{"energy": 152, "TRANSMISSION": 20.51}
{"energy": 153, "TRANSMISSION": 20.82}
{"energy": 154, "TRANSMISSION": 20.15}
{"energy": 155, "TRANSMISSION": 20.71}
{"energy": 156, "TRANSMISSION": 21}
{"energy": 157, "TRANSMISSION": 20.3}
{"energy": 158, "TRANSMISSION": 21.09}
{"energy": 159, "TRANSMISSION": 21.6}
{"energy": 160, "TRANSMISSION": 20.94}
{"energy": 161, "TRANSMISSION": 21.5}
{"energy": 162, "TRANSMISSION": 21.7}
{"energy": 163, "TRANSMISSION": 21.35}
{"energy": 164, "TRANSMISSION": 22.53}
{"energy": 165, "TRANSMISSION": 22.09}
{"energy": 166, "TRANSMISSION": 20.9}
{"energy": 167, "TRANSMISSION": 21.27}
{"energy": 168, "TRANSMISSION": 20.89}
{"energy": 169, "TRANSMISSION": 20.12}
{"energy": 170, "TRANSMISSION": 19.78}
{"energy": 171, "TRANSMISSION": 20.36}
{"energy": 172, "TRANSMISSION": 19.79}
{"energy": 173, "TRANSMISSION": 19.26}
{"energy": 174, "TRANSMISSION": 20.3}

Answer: 20.51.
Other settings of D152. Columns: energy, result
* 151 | 20.01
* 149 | 18.81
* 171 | 20.36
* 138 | 17.14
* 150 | 19.81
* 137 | 16.62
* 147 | 19.46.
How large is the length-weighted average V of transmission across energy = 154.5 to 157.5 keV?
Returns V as 20.7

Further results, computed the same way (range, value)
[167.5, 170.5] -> 20.3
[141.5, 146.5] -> 19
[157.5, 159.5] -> 21.3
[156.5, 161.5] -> 21.1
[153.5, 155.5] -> 20.4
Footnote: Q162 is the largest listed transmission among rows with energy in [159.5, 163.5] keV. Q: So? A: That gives 21.7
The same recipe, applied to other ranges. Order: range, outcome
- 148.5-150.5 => 19.81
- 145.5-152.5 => 20.51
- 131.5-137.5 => 18.03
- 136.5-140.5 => 19.26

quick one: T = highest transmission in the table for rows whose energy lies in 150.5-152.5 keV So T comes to 20.51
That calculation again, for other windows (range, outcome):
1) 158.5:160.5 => 21.6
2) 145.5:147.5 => 19.46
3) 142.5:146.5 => 19.42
